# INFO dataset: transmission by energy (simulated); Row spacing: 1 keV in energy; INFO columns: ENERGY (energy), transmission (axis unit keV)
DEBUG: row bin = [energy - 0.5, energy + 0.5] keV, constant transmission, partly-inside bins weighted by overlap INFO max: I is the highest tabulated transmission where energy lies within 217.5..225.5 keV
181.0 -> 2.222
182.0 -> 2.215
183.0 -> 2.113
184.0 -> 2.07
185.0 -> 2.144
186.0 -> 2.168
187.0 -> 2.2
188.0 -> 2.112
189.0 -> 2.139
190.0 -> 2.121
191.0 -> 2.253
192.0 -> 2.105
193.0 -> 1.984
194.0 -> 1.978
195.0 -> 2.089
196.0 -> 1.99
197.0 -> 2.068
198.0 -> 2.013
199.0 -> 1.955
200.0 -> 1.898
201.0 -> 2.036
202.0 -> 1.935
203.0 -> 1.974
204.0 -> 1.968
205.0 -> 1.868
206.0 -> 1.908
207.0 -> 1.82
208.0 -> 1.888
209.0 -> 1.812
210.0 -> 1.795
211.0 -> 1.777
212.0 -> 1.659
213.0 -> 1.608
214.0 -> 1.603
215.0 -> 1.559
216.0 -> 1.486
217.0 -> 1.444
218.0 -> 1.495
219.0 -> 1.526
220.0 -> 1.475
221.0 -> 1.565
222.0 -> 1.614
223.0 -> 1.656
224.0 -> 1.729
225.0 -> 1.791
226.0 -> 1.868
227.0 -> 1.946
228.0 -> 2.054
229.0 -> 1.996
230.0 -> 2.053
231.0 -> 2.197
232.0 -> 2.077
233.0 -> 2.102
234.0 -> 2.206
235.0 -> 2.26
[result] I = 1.791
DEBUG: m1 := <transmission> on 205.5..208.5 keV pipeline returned 1.87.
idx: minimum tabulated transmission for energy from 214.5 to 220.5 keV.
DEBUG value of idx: 1.444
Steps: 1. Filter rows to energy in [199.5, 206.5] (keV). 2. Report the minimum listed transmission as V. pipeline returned 1.868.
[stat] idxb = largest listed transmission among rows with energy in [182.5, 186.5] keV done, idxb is 2.168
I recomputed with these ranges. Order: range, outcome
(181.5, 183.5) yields 2.215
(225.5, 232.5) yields 2.197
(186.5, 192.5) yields 2.253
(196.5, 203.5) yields 2.068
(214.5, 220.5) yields 1.559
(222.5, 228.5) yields 2.054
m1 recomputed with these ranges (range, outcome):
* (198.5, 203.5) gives 1.96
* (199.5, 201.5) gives 1.97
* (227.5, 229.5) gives 2.02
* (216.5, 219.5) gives 1.49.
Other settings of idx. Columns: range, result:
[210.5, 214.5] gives 1.603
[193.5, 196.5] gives 1.978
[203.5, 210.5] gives 1.795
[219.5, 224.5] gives 1.475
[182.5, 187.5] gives 2.07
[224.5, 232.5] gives 1.791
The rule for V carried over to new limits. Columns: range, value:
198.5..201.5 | 1.898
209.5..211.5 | 1.777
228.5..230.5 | 1.996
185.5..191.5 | 2.112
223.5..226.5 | 1.729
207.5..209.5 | 1.812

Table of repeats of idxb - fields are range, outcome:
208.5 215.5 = 1.812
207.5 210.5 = 1.888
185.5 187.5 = 2.2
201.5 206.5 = 1.974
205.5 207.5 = 1.908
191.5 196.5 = 2.105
